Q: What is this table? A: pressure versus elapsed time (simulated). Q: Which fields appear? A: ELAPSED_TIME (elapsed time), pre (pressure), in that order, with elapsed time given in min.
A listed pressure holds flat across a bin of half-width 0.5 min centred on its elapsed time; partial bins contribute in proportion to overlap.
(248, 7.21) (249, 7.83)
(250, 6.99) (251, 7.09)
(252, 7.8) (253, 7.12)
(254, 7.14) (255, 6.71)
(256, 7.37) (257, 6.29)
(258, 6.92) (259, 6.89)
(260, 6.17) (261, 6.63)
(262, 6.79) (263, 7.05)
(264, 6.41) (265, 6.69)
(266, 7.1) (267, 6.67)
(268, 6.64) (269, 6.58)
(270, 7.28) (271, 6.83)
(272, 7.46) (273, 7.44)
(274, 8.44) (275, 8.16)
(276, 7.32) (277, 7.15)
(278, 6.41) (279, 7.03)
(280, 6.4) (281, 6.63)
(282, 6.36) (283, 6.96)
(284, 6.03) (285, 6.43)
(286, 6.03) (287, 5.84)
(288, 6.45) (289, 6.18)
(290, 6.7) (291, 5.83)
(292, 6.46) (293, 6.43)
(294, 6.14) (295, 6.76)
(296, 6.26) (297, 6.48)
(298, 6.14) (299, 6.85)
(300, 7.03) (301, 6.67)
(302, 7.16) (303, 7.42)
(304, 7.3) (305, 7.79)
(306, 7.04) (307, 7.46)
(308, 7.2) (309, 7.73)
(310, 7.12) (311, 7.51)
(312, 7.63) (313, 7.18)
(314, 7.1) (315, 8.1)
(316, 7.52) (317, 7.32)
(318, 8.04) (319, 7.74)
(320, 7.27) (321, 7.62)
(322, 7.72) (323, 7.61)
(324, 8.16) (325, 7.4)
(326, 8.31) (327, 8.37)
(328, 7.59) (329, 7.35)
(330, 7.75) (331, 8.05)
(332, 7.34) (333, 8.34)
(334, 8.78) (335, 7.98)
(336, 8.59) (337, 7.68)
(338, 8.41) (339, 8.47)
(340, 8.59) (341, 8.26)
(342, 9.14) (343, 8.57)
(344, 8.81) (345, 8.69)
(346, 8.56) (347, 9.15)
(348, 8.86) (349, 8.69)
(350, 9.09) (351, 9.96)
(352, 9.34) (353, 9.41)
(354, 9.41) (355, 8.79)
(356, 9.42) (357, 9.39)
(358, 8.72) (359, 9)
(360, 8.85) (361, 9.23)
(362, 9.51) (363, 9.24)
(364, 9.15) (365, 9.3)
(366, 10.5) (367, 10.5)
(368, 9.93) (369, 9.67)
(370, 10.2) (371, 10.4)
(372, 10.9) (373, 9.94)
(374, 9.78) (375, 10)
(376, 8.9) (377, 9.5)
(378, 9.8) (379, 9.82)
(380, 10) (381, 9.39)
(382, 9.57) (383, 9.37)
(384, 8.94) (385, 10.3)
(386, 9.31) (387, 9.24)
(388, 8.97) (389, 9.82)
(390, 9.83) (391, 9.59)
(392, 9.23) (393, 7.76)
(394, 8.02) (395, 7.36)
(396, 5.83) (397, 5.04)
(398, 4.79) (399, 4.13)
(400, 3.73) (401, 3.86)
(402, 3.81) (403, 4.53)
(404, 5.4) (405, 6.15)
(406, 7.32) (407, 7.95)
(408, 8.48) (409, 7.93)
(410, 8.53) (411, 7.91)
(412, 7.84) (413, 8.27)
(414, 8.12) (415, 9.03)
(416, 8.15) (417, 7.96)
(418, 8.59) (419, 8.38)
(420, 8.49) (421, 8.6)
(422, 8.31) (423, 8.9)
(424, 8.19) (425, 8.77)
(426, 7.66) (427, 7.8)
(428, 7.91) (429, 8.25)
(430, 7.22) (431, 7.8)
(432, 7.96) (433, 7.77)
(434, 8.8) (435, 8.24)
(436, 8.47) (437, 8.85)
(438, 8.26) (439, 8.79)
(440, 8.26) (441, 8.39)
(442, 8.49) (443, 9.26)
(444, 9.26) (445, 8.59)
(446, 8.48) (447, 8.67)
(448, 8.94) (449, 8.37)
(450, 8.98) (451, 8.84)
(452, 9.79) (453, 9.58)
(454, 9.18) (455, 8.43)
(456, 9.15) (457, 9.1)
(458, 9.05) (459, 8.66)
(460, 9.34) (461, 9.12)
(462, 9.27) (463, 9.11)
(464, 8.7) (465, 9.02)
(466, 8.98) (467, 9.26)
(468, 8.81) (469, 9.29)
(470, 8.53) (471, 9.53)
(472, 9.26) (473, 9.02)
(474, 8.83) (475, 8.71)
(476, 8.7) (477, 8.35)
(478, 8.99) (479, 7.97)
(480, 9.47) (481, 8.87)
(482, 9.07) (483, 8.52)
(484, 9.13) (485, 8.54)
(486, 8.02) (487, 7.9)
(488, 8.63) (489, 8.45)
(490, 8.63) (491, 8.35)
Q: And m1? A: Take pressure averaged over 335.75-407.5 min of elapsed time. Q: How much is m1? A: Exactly 8.57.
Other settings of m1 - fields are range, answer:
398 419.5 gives 6.91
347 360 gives 9.16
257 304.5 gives 6.74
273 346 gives 7.38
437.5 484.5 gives 8.9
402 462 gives 8.3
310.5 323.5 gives 7.57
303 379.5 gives 8.59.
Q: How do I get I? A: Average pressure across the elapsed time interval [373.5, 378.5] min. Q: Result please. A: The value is 9.6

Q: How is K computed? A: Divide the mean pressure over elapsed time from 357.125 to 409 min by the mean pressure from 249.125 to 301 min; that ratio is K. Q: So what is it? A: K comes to 1.25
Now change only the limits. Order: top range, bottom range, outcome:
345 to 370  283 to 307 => 1.41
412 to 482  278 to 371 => 1.10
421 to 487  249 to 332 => 1.23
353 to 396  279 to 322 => 1.36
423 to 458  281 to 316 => 1.25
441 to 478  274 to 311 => 1.32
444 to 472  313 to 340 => 1.14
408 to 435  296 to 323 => 1.12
